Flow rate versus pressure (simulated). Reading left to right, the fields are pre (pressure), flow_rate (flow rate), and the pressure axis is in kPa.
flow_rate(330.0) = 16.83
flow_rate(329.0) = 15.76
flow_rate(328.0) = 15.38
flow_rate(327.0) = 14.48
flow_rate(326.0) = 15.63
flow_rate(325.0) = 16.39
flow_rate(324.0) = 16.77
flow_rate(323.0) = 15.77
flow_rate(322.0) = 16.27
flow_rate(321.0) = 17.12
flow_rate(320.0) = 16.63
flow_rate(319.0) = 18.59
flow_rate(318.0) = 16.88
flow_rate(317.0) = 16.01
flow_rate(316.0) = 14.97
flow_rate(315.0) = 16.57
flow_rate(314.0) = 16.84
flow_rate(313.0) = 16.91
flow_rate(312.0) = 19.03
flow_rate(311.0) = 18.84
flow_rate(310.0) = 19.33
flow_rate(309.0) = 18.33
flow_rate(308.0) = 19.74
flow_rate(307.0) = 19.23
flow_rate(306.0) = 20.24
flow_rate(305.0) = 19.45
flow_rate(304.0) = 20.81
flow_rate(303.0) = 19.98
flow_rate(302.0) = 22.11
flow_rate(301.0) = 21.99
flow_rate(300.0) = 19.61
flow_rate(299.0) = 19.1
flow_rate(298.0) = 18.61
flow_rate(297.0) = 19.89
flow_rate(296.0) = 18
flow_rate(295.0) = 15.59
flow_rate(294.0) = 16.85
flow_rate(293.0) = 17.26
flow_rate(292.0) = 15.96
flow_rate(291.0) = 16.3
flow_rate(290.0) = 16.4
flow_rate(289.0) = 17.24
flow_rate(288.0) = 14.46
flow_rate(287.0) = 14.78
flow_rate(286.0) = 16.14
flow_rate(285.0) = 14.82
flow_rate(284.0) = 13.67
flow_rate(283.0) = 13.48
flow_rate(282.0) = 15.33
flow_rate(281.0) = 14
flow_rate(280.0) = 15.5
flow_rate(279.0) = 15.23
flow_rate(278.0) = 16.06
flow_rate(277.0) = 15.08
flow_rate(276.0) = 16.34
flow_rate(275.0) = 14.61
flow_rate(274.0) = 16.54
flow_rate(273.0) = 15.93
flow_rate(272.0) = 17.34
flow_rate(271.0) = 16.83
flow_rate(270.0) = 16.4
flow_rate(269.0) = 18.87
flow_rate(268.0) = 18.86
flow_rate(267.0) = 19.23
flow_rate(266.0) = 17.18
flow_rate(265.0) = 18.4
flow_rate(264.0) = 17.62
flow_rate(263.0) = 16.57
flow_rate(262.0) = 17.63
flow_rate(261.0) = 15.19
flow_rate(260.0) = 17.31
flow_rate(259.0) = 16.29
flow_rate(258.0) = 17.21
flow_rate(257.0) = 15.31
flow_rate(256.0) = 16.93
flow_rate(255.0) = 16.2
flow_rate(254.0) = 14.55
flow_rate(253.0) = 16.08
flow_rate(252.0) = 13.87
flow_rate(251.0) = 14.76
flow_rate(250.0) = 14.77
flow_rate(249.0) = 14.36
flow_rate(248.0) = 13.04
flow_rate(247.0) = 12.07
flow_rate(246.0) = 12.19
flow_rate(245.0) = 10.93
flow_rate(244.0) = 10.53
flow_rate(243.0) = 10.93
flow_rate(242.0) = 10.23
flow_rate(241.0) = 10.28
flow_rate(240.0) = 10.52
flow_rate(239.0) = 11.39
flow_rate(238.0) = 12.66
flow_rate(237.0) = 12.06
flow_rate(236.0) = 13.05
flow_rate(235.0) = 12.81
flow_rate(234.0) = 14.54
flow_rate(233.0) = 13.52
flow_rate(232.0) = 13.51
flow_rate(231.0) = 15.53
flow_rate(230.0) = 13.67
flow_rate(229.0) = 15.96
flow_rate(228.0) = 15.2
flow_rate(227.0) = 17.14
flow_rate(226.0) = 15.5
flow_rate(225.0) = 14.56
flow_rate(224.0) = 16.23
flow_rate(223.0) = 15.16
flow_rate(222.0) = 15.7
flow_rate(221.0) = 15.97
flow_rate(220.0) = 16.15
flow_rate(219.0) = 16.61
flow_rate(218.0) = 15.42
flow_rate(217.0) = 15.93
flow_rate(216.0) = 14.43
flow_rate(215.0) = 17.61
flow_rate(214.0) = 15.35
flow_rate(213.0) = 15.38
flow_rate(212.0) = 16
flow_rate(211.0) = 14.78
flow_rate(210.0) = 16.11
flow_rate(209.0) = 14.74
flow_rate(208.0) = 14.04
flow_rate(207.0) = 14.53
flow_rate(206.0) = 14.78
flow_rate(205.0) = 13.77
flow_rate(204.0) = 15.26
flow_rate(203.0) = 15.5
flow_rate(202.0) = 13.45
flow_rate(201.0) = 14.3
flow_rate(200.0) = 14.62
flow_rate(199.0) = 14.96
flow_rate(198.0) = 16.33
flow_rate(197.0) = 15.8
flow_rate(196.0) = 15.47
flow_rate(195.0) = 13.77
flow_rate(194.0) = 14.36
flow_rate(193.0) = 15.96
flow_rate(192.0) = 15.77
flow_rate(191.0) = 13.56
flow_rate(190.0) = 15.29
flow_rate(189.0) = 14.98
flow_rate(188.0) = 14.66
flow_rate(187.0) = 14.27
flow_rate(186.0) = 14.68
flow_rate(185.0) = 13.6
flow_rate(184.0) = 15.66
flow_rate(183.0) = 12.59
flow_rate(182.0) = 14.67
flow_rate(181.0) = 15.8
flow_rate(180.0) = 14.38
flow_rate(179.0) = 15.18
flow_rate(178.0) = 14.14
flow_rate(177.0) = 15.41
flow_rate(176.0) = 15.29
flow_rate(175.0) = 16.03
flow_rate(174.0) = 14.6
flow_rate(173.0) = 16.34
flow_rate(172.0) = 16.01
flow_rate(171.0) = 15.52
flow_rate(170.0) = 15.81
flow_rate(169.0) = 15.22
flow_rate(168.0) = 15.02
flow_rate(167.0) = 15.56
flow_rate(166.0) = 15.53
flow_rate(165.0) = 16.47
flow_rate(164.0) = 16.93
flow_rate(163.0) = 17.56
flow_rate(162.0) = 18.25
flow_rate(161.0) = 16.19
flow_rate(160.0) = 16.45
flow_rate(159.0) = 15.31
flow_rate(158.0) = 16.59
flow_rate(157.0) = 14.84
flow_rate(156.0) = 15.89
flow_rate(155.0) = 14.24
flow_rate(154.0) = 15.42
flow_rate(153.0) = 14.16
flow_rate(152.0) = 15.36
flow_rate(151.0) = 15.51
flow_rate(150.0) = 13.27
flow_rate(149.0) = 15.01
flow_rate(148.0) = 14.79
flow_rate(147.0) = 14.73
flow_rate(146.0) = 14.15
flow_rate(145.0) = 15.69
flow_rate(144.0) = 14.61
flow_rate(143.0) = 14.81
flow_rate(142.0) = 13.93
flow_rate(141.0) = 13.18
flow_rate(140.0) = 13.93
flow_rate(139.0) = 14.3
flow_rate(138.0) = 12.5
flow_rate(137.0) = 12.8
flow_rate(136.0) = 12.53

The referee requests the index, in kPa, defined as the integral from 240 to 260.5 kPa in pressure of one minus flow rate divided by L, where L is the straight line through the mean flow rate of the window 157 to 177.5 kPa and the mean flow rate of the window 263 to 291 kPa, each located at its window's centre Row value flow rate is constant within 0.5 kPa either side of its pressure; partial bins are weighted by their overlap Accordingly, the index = 2.9 kPa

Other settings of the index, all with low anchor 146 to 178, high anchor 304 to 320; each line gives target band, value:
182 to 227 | 3.2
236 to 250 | 4.2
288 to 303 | -0.3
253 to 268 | 0.3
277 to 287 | 1.5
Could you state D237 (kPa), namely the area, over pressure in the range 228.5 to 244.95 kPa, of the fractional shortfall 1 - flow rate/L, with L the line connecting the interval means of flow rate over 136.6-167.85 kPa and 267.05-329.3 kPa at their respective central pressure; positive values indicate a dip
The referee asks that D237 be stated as 3.8 kPa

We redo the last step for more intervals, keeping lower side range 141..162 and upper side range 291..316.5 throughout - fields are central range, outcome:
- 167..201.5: 1.8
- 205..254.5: 7.8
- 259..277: 0.7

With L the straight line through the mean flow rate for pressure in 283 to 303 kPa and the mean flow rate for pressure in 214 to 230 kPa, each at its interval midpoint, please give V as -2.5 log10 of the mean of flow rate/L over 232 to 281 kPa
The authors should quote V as 0.12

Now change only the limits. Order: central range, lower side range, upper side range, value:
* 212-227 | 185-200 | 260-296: -0.03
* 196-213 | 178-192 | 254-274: 0.02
